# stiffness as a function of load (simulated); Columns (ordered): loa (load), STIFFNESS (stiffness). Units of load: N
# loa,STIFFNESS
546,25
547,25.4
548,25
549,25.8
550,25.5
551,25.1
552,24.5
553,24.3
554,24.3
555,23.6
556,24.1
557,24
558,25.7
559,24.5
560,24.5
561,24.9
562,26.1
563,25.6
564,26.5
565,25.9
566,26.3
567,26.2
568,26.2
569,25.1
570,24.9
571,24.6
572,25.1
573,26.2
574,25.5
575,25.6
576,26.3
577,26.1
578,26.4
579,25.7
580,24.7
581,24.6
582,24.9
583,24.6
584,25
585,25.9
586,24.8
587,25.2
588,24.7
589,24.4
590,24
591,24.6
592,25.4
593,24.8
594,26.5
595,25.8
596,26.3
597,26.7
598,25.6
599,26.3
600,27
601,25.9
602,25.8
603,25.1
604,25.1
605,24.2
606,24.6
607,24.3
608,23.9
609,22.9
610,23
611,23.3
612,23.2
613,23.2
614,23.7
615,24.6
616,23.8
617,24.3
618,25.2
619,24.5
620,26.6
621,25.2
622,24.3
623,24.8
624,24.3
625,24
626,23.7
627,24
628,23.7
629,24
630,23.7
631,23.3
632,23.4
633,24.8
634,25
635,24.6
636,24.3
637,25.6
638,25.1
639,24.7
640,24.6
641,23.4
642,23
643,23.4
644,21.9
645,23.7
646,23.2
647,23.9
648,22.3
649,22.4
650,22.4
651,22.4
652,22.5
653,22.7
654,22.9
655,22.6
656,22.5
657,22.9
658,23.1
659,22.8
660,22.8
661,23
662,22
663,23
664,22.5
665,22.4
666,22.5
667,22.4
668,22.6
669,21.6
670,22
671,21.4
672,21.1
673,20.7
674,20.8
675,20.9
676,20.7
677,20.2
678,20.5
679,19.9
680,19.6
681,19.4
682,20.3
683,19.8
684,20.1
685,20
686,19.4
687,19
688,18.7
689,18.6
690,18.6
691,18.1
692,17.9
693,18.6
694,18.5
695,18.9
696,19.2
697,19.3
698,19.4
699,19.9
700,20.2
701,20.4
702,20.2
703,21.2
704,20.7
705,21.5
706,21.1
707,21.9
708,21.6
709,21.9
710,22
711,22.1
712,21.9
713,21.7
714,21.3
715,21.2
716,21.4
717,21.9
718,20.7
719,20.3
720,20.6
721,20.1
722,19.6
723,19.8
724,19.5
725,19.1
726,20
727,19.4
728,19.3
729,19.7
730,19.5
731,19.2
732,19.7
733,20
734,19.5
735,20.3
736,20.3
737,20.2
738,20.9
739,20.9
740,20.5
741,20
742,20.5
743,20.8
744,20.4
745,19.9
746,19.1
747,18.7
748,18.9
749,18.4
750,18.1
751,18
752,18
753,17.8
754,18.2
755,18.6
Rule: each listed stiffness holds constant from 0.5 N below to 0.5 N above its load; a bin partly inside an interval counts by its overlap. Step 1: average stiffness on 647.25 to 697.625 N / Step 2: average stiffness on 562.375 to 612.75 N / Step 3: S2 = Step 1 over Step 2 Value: 0.83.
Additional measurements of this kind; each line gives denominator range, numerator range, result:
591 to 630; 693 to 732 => 0.83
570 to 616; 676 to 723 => 0.81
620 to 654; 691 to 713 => 0.86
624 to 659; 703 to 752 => 0.86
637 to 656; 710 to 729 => 0.89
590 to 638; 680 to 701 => 0.78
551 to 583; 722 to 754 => 0.77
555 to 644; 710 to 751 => 0.81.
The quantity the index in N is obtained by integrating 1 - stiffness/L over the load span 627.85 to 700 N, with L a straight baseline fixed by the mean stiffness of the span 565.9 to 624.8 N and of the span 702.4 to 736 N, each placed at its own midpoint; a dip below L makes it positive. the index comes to 2.8 N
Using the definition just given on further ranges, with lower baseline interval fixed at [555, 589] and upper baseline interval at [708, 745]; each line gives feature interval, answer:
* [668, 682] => 0.9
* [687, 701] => 1.6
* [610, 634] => -0.4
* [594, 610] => -0.6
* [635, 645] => -0.4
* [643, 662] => 0.0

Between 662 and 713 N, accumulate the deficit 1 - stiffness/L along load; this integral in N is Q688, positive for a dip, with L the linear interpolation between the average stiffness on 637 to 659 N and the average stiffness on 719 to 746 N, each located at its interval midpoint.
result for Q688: 2.7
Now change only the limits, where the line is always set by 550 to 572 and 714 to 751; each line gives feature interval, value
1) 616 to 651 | -1.66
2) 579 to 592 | -0.26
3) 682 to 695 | 1.39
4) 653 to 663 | -0.25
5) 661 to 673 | -0.11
